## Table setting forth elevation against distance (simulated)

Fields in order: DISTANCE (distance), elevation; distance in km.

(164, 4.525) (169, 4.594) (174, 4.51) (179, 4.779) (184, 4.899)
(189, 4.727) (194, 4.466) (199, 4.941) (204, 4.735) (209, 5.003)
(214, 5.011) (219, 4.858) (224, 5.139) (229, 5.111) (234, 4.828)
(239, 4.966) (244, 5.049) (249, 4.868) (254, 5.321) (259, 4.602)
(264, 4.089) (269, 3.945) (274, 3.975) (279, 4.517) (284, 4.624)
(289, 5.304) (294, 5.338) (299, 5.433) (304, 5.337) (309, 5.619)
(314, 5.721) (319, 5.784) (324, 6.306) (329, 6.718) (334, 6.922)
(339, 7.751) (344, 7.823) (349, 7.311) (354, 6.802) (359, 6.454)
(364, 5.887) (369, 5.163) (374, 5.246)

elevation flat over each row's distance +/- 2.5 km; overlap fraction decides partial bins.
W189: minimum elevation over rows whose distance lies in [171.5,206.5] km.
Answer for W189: 4.466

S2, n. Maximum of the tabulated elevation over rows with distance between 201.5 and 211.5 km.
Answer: 5.003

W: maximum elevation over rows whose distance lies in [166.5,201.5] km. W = 4.941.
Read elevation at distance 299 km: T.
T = 5.433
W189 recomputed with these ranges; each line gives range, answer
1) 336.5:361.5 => 6.454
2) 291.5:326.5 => 5.337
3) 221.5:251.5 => 4.828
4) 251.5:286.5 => 3.945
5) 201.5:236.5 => 4.735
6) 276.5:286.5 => 4.517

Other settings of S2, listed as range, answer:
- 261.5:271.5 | 4.089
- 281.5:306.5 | 5.433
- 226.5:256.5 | 5.321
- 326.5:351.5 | 7.823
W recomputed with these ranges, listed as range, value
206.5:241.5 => 5.139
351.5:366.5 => 6.802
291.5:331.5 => 6.718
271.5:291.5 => 5.304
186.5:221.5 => 5.011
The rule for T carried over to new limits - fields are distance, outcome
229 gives 5.111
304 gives 5.337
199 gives 4.941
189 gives 4.727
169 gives 4.594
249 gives 4.868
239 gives 4.966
